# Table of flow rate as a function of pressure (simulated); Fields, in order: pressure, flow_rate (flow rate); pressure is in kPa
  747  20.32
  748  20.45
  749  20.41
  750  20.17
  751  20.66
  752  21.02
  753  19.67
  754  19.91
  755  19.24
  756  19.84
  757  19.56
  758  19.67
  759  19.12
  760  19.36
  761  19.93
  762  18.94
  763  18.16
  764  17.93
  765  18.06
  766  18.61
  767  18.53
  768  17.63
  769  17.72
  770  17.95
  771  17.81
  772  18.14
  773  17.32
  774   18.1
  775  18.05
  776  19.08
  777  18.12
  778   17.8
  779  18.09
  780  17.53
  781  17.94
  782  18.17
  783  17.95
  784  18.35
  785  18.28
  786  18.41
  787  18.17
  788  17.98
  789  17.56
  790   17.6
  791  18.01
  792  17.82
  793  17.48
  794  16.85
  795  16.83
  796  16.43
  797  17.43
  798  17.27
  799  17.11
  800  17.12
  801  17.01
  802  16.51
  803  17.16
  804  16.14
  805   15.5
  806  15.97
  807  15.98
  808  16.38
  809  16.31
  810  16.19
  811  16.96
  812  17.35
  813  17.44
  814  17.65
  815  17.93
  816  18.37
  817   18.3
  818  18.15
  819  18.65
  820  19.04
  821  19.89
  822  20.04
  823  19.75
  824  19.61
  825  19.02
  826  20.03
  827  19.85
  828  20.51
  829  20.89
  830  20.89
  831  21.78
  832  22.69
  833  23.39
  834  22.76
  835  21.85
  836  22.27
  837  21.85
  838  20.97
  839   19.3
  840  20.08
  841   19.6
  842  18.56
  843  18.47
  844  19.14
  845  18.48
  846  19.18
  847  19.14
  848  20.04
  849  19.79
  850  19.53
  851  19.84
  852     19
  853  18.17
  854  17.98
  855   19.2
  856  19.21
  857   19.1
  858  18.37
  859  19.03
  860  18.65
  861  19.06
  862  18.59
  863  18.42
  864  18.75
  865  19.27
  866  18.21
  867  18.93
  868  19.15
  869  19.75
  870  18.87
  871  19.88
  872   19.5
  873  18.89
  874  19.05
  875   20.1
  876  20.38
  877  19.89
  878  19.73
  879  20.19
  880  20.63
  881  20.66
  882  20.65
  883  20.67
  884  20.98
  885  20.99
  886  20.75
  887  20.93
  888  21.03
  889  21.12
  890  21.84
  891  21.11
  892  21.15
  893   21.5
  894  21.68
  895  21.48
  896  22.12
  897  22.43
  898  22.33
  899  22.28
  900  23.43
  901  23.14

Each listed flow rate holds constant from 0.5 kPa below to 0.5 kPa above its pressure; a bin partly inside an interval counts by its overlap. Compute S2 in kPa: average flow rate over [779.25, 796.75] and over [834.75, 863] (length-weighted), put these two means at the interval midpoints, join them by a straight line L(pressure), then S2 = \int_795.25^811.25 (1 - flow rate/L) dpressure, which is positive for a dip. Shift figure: 1.4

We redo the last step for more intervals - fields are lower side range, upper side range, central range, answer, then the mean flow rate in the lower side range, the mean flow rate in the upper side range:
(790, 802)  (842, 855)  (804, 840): -2.11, 17.2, 19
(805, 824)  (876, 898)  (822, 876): -1.20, 17.8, 21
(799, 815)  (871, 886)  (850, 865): 0.23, 16.7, 20.2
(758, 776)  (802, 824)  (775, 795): 0.16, 18.4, 17.6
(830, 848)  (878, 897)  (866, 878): 0.84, 20.6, 21.1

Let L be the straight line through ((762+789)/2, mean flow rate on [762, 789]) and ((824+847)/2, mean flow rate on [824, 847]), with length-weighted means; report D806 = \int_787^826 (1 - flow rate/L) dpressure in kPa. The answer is 3.5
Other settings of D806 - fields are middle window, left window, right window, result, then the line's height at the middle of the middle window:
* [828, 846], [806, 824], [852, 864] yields -2.4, 18.3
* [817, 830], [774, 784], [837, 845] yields -0.3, 19.1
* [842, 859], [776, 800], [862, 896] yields 0.3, 19.4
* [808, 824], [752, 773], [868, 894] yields 1.2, 19.5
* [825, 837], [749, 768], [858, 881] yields -1.3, 19.3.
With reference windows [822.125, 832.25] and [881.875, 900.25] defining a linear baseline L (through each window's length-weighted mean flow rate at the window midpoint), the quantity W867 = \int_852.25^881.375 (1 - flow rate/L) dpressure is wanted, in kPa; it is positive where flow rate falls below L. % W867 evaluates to 2.6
